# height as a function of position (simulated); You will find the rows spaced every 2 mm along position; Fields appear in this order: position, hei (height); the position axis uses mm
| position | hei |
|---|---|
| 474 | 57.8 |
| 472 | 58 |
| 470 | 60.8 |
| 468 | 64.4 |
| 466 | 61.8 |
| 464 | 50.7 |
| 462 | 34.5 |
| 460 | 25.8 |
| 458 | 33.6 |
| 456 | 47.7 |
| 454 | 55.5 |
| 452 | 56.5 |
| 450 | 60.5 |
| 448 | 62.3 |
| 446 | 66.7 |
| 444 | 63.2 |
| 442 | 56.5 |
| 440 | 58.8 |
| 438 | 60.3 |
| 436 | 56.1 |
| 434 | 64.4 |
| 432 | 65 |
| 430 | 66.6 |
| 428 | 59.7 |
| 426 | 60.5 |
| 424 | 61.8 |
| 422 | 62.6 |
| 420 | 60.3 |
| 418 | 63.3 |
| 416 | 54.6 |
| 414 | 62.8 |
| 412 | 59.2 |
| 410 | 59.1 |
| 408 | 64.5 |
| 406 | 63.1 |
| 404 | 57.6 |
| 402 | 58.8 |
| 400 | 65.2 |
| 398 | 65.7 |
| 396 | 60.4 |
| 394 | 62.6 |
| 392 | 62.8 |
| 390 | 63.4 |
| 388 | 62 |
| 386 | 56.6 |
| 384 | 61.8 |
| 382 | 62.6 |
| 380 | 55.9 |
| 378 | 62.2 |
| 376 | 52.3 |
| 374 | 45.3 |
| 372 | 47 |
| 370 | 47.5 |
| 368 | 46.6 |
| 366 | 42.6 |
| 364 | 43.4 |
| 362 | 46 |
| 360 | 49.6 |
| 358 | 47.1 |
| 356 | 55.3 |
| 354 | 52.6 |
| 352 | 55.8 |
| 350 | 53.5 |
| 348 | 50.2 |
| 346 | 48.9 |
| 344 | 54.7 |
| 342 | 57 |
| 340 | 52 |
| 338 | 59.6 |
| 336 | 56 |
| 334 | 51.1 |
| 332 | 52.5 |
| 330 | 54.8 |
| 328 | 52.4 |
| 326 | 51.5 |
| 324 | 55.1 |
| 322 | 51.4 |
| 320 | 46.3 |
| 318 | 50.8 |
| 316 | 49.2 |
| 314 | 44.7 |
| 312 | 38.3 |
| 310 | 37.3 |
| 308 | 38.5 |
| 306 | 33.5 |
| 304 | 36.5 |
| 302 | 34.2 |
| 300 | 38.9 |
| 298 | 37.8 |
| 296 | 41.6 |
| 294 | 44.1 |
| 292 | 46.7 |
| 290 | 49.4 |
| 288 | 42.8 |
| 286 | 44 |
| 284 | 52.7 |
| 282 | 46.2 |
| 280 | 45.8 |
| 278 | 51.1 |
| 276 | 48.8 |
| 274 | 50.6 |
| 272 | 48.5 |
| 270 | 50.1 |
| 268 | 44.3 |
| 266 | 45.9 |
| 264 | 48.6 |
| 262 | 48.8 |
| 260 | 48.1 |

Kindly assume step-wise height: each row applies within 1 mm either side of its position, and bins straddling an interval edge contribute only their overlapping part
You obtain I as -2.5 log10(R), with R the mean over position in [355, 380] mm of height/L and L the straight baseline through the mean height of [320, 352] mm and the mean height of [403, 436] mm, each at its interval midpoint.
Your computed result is 0.15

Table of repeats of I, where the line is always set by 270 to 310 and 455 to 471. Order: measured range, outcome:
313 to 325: -0.12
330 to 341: -0.21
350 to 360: -0.16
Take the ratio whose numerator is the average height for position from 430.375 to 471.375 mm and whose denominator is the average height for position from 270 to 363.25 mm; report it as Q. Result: 1.2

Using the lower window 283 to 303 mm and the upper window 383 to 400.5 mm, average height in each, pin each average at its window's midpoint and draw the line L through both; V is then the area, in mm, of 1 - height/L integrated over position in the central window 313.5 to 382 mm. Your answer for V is 2.6 mm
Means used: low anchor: 43.2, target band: 51.4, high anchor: 62.2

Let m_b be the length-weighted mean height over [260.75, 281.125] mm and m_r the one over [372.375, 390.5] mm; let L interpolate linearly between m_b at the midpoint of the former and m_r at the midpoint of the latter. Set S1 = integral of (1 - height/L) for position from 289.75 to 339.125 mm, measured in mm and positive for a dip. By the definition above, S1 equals 5.6 mm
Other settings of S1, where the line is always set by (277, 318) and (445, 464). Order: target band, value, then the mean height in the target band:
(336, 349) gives -2.7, 53.9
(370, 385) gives -2.8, 54.8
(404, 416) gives -3.4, 60.8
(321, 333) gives -2.4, 52.9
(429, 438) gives -2.7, 62.7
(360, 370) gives 0.0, 45.4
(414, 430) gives -4.3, 60.9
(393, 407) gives -4.4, 61.9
